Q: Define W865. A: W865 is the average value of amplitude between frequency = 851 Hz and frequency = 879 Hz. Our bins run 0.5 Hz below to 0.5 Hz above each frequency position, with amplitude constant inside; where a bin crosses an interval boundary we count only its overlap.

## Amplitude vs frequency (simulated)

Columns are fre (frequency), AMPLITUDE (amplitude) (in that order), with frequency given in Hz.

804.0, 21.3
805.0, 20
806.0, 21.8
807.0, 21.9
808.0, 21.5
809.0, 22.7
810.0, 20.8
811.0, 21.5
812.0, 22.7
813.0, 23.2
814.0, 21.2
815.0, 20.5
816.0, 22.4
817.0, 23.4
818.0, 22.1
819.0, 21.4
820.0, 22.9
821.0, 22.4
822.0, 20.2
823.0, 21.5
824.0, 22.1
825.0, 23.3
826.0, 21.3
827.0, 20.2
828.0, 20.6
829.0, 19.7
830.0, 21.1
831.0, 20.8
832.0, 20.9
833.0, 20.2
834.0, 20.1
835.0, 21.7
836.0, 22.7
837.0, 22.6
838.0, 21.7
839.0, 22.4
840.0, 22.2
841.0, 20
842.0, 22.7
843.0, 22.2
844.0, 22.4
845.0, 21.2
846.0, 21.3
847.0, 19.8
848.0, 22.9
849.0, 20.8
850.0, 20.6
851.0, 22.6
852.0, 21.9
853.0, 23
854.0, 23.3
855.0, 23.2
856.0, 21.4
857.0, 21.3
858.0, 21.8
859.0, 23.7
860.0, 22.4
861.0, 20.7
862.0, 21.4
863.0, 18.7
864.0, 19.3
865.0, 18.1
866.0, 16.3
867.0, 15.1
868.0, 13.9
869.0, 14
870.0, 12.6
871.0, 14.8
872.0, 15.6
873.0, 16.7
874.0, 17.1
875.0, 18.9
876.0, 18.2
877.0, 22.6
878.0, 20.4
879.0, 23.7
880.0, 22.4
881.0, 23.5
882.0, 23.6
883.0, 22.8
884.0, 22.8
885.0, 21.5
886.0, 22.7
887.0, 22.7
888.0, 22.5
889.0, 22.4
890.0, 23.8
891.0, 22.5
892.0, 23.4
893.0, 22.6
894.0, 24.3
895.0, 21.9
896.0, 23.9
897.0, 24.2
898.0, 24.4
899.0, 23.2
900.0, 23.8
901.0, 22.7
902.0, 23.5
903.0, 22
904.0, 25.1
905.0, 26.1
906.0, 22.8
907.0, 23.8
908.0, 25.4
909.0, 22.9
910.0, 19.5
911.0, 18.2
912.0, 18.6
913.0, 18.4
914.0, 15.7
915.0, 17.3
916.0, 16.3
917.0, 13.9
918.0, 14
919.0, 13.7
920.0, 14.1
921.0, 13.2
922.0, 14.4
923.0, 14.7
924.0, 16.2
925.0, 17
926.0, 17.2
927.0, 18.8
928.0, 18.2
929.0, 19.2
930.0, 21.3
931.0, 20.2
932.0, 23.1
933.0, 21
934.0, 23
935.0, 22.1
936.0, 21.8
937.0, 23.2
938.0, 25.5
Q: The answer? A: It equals 19.3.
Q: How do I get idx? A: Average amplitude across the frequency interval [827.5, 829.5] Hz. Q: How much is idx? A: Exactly 20.1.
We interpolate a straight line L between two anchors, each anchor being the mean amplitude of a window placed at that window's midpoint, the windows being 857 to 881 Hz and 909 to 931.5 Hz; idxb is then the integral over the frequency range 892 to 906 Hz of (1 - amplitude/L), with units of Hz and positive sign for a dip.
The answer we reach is -4.68 Hz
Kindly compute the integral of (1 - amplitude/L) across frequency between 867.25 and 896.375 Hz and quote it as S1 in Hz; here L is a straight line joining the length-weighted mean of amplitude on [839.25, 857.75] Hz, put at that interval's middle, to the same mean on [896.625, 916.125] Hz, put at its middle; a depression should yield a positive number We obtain 1.67 Hz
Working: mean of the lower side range 21.8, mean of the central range 20.6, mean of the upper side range 21.8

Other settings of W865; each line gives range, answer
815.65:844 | 21.6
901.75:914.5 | 21.7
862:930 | 19.8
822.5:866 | 21.4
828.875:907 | 21.3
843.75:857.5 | 21.8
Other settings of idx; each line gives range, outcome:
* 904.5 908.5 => 24.5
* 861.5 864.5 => 19.8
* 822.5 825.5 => 22.3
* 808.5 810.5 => 21.8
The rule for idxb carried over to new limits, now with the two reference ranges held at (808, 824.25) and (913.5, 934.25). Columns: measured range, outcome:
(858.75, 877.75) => 1.73 Hz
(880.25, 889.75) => -1.93 Hz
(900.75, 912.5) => -3.00 Hz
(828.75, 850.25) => -0.52 Hz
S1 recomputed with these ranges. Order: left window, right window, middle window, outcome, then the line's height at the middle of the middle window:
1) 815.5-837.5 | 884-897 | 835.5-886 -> 3.9 Hz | 22.3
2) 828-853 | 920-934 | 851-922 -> -2.9 Hz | 19.7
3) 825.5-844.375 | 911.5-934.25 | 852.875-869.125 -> 0.2 Hz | 20.1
